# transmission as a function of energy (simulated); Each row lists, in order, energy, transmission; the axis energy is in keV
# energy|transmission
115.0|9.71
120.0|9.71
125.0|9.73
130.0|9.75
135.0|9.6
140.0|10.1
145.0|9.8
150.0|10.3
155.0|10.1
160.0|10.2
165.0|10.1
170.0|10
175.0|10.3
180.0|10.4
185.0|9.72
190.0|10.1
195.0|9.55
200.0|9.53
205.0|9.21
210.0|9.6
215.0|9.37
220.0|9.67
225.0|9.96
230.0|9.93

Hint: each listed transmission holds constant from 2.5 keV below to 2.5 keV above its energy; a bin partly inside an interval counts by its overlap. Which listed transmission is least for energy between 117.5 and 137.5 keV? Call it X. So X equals 9.6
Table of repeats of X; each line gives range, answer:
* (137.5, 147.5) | 9.8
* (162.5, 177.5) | 10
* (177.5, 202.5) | 9.53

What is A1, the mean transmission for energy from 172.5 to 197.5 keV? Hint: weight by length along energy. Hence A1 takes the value 10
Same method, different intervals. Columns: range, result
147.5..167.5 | 10.2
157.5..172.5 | 10.1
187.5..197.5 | 9.82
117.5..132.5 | 9.73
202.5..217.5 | 9.39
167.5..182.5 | 10.2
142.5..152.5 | 10.1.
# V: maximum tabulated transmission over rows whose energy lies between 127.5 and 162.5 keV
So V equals 10.3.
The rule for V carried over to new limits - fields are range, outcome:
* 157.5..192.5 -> 10.4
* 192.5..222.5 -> 9.67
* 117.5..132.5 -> 9.75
